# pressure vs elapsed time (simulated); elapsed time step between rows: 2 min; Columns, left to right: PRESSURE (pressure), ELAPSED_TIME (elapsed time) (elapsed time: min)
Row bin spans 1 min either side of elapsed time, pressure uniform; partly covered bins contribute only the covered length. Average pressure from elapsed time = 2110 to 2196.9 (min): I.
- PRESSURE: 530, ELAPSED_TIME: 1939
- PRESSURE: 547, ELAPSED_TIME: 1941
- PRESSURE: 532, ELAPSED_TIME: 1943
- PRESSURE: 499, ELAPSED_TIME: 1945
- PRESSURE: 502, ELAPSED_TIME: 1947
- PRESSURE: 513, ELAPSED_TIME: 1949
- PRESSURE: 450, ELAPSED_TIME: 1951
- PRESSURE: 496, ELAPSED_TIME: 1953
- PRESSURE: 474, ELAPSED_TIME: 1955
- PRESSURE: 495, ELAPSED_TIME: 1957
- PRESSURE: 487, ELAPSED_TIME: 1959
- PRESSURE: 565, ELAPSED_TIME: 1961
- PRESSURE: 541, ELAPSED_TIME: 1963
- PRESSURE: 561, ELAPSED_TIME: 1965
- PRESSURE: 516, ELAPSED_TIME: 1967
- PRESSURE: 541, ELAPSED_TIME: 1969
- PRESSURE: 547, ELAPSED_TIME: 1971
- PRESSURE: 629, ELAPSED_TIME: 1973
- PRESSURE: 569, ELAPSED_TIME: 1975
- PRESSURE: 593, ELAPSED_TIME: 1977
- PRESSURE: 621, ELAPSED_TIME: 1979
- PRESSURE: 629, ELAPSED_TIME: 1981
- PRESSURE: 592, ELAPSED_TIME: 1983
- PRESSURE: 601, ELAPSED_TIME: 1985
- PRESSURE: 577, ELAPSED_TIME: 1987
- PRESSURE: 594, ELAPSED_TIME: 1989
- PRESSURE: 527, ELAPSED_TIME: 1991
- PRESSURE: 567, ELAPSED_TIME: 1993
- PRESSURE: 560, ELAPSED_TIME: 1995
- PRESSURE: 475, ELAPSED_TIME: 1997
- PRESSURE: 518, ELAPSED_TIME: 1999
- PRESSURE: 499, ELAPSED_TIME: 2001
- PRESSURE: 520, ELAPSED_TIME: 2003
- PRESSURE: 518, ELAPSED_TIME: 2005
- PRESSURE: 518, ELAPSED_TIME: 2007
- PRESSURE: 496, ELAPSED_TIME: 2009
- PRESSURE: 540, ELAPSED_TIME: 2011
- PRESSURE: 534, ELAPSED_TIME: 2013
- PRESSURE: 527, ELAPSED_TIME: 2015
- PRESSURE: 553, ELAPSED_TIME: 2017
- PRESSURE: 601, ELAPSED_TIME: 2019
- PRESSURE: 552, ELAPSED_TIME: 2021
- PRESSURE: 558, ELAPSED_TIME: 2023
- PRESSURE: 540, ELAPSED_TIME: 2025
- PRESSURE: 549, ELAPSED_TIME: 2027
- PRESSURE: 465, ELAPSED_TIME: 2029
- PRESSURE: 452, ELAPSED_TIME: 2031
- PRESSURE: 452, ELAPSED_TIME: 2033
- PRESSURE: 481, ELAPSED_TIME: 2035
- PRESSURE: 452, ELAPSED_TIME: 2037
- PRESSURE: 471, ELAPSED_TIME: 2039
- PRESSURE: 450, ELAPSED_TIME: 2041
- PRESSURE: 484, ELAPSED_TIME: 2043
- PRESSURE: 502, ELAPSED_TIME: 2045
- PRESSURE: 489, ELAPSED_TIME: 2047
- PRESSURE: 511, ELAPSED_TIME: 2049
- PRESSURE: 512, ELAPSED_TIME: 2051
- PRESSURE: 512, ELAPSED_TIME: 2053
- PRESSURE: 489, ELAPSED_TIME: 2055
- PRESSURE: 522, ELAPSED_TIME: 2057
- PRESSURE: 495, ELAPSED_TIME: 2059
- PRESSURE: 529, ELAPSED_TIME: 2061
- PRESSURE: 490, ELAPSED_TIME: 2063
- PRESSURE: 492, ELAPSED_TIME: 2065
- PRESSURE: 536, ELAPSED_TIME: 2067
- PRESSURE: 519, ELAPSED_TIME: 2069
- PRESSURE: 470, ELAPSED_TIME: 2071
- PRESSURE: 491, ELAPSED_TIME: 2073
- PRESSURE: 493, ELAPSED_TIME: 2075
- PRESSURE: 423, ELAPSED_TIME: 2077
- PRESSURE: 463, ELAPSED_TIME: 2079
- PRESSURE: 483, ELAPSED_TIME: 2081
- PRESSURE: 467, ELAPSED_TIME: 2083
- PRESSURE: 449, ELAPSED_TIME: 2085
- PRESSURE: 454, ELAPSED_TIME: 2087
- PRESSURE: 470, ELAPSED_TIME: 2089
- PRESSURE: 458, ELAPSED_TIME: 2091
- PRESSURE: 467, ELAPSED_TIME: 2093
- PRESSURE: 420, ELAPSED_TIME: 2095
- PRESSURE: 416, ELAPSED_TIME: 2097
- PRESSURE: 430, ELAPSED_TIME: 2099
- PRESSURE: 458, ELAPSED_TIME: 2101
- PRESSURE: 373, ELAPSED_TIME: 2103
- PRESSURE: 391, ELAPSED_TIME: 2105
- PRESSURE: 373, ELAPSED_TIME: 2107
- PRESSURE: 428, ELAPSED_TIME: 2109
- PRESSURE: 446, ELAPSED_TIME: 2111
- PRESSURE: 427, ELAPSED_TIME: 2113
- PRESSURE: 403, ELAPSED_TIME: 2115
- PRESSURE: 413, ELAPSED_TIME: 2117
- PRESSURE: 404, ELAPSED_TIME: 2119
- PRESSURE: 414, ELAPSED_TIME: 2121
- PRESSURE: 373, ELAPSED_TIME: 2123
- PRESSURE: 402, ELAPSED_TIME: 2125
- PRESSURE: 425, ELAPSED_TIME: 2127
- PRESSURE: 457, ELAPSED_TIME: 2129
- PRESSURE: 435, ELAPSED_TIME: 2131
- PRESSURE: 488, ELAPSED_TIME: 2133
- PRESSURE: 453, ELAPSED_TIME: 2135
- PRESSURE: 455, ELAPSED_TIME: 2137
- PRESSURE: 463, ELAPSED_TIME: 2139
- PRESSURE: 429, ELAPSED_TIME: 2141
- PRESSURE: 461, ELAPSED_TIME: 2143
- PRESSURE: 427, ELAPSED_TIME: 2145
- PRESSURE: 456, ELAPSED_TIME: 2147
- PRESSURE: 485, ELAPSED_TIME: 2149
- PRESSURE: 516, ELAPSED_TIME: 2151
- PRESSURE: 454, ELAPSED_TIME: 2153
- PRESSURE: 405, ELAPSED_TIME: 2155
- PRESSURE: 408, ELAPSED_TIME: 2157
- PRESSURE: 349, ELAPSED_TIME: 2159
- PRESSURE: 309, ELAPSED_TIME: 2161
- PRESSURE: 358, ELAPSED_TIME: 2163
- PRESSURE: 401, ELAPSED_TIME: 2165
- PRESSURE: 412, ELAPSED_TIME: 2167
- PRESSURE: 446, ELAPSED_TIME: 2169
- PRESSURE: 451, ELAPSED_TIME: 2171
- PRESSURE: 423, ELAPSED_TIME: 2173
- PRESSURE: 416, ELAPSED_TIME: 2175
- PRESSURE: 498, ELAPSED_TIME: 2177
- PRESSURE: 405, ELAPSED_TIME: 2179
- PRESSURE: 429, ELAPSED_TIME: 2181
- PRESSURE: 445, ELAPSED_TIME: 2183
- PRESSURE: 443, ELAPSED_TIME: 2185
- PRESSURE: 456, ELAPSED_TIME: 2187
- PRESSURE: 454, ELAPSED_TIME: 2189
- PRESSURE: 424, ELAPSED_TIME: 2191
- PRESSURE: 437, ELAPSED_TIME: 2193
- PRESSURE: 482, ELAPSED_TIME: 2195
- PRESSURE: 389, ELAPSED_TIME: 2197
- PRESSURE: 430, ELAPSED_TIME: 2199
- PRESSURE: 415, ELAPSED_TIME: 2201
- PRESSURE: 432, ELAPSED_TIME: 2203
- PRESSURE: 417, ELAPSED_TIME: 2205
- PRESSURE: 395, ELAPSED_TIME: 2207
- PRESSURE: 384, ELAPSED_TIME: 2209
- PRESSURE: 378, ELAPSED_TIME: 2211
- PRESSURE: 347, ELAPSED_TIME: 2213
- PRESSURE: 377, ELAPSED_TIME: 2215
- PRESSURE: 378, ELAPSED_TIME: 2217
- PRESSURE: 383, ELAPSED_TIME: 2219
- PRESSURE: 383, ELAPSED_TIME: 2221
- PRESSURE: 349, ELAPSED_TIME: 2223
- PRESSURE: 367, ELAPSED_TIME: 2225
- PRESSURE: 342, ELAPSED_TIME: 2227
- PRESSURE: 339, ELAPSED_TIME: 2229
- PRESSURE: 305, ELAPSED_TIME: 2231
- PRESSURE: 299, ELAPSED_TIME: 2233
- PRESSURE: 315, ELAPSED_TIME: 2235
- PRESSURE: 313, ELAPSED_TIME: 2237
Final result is 431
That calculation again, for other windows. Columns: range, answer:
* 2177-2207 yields 434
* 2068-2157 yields 442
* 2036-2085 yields 489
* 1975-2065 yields 526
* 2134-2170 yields 427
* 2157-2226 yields 408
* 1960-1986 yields 577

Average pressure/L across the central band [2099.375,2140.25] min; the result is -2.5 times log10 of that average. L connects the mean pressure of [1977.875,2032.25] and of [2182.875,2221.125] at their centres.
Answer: 0.10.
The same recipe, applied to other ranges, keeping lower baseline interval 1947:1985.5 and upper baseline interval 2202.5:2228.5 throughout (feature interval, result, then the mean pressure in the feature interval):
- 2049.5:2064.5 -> -0.047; 507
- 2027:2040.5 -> 0.073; 468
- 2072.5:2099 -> 0.022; 456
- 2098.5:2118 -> 0.092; 414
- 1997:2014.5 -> 0.008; 516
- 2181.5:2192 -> -0.120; 444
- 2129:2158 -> -0.065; 453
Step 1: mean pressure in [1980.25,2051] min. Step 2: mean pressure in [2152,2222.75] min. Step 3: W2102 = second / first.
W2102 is 0.8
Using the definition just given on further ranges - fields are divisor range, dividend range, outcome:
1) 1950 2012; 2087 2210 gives 0.79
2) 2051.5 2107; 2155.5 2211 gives 0.89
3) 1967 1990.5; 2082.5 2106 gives 0.75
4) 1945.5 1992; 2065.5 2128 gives 0.80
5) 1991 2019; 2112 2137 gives 0.81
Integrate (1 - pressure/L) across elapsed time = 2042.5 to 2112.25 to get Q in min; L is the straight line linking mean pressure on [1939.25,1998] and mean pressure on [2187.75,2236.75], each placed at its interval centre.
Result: 0.7 min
